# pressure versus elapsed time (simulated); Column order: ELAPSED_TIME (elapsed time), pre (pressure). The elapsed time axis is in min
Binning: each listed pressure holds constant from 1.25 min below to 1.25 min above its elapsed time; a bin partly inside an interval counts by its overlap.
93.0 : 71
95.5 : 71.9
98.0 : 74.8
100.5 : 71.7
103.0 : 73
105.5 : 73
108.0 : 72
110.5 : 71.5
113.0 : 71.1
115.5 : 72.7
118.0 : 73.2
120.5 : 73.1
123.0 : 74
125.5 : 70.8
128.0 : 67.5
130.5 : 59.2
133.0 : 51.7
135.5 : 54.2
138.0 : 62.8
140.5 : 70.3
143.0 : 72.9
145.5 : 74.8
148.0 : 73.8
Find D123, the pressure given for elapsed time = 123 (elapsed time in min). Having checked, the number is 74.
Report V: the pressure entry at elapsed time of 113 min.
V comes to 71.1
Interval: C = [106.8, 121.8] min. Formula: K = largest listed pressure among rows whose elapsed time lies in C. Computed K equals 73.2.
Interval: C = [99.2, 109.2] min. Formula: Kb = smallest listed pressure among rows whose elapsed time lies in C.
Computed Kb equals 71.7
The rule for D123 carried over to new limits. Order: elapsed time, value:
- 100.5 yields 71.7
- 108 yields 72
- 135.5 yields 54.2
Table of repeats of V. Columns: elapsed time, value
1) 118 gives 73.2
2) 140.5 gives 70.3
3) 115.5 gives 72.7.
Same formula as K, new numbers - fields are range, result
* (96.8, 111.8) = 74.8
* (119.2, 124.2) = 74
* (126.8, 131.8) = 67.5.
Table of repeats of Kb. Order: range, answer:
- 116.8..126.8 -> 70.8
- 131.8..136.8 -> 51.7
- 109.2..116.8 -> 71.1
